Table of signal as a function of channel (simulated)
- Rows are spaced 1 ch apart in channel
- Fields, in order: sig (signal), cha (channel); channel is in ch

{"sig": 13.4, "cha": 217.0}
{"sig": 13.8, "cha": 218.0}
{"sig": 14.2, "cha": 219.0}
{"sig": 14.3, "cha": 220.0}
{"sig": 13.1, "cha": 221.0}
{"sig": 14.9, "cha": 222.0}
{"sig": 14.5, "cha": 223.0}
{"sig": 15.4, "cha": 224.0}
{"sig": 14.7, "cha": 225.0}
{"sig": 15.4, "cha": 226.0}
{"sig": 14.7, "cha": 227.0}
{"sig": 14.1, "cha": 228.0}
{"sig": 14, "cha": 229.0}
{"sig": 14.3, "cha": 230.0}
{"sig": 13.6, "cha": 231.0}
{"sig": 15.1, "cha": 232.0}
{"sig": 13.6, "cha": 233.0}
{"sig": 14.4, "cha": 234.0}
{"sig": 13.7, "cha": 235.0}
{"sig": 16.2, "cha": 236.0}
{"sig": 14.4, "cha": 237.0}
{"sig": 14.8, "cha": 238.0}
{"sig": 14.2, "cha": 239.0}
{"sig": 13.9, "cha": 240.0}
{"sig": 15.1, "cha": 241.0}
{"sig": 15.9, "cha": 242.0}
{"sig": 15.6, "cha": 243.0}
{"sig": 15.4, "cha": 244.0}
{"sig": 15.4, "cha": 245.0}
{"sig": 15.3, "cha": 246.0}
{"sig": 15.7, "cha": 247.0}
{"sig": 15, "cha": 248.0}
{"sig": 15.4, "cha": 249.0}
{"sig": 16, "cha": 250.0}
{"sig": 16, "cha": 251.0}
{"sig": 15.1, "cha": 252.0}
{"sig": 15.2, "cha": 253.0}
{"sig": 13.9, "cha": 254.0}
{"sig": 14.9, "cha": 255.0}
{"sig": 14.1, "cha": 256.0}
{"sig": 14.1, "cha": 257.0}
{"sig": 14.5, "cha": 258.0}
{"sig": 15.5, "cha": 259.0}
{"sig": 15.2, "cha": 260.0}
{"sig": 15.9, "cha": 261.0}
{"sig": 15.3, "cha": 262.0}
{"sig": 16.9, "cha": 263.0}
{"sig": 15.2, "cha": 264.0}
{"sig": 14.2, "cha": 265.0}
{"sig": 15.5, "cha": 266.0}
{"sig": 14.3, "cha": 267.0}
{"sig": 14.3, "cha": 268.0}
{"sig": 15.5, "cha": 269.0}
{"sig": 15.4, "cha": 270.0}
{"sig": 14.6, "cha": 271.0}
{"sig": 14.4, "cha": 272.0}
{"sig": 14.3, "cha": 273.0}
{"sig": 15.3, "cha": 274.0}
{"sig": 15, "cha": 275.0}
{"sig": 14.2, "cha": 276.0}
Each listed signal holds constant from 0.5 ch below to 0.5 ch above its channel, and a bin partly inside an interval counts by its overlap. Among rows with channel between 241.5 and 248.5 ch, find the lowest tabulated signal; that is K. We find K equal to 15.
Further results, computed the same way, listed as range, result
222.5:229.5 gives 14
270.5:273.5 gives 14.3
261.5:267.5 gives 14.2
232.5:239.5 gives 13.6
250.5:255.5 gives 13.9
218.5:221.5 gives 13.1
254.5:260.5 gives 14.1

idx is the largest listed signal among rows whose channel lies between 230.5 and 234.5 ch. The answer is 15.1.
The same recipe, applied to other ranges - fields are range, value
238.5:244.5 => 15.9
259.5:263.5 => 16.9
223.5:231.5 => 15.4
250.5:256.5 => 16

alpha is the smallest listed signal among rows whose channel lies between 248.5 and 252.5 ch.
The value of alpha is 15.1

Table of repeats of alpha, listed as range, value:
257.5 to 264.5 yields 14.5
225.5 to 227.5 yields 14.7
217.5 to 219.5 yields 13.8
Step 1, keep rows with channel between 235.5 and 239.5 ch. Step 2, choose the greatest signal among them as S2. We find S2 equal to 16.2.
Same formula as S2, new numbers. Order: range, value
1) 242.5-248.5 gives 15.7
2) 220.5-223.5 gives 14.9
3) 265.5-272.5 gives 15.5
